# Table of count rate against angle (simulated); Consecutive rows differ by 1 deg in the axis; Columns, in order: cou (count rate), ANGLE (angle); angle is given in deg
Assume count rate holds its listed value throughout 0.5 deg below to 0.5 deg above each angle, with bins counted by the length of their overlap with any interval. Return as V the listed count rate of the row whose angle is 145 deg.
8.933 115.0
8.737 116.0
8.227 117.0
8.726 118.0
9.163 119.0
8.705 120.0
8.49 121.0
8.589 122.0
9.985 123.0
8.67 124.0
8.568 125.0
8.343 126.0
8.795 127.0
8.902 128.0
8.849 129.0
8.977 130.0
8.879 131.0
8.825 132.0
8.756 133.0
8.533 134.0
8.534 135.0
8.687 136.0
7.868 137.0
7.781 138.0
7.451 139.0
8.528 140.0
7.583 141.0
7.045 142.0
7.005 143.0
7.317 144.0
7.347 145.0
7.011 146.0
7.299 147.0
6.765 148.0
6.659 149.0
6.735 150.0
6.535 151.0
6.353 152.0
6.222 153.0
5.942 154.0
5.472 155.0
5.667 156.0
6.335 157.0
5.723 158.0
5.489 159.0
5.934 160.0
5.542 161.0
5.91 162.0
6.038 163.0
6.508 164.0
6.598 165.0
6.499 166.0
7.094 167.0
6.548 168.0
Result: 7.347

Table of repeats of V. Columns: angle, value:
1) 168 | 6.548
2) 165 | 6.598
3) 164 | 6.508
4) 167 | 7.094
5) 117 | 8.227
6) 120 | 8.705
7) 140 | 8.528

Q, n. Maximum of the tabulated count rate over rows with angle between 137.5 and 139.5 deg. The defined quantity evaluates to 7.781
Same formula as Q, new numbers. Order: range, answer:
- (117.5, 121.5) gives 9.163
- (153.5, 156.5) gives 5.942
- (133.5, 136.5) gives 8.687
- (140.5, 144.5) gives 7.583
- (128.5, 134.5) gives 8.977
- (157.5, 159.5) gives 5.723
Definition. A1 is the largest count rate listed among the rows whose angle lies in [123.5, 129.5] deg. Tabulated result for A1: 8.902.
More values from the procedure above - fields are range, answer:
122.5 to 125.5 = 9.985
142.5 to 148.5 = 7.347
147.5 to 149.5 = 6.765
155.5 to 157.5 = 6.335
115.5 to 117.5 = 8.737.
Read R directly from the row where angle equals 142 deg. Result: 7.045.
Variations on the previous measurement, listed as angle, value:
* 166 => 6.499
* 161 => 5.542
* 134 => 8.533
